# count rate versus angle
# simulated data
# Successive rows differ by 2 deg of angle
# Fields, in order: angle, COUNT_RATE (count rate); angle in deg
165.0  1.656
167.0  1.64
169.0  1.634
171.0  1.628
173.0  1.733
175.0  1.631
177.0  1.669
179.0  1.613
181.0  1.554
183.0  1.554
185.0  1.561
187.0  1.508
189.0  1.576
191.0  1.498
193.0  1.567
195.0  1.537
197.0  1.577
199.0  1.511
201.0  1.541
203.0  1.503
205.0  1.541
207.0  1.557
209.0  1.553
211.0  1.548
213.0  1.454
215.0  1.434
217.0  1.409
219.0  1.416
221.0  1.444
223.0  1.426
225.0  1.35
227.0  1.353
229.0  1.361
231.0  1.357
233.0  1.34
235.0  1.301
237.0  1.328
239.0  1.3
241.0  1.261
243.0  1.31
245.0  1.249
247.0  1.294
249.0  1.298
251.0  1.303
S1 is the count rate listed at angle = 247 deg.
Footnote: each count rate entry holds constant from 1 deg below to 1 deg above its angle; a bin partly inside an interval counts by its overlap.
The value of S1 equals 1.294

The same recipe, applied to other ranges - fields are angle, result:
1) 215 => 1.434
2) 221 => 1.444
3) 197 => 1.577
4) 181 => 1.554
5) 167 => 1.64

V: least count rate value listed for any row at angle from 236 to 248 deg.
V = 1.249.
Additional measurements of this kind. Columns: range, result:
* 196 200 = 1.511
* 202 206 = 1.503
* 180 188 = 1.508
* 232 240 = 1.3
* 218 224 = 1.416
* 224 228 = 1.35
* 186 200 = 1.498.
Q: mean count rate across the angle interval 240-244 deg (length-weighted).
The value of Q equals 1.29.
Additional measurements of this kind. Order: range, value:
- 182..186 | 1.56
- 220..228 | 1.39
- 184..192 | 1.54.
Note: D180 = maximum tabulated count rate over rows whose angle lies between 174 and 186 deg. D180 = 1.669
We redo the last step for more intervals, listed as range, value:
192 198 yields 1.577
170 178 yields 1.733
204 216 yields 1.557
